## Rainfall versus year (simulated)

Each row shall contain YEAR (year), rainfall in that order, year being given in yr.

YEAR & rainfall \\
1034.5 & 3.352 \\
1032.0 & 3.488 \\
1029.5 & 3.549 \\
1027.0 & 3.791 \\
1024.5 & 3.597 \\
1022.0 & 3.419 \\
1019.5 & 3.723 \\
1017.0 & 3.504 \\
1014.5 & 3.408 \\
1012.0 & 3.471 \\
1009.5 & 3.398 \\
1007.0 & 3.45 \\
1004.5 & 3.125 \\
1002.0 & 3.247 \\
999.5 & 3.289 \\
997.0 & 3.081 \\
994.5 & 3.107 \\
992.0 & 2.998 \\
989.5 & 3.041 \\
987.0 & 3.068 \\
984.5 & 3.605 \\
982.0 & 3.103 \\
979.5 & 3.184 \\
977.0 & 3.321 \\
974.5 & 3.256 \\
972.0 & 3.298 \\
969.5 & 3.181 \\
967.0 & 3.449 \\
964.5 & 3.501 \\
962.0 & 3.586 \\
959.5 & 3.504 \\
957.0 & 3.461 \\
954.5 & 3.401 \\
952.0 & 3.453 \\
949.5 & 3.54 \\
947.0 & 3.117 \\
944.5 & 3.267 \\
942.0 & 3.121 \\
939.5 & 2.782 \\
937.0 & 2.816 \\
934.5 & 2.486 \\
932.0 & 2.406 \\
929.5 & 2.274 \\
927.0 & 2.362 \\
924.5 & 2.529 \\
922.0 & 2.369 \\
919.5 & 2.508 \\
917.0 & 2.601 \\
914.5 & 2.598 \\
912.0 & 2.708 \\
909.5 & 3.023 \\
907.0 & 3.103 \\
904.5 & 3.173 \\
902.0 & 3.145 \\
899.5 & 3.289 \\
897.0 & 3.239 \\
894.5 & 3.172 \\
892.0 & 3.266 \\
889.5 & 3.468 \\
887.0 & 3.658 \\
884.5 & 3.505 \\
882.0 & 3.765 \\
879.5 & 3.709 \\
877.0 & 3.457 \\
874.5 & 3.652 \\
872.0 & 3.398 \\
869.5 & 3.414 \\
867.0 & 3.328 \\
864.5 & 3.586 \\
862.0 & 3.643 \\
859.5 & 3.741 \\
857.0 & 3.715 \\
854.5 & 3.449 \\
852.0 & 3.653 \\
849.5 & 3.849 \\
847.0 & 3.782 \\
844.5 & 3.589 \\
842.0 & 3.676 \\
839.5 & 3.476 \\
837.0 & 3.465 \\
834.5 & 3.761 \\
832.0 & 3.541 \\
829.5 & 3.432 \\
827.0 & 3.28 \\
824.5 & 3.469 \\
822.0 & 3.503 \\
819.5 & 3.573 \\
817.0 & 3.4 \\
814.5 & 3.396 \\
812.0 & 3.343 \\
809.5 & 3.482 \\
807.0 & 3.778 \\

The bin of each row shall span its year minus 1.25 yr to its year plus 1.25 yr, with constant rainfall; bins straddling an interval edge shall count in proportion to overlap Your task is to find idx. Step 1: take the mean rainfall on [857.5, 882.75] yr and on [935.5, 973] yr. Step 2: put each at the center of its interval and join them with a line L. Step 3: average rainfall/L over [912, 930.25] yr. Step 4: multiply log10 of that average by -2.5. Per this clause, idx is 0.34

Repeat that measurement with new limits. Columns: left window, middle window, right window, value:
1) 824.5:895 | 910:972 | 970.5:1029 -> 0.154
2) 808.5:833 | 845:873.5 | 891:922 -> -0.118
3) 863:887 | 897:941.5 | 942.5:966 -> 0.258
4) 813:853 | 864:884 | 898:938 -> -0.127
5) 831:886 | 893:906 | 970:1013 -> 0.092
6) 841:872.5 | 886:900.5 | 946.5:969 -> 0.065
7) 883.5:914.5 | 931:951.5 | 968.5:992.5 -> 0.084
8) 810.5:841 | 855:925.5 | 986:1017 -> 0.046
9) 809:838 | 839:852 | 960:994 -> -0.074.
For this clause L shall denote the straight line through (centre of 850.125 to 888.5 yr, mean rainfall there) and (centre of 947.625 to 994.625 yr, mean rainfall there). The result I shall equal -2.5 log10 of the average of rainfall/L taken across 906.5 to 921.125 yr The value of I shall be 0.26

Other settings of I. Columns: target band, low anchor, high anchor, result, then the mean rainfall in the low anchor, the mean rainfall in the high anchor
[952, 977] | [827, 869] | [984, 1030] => 0.01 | 3.59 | 3.35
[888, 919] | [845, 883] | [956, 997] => 0.15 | 3.61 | 3.28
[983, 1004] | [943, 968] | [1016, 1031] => 0.11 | 3.42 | 3.6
